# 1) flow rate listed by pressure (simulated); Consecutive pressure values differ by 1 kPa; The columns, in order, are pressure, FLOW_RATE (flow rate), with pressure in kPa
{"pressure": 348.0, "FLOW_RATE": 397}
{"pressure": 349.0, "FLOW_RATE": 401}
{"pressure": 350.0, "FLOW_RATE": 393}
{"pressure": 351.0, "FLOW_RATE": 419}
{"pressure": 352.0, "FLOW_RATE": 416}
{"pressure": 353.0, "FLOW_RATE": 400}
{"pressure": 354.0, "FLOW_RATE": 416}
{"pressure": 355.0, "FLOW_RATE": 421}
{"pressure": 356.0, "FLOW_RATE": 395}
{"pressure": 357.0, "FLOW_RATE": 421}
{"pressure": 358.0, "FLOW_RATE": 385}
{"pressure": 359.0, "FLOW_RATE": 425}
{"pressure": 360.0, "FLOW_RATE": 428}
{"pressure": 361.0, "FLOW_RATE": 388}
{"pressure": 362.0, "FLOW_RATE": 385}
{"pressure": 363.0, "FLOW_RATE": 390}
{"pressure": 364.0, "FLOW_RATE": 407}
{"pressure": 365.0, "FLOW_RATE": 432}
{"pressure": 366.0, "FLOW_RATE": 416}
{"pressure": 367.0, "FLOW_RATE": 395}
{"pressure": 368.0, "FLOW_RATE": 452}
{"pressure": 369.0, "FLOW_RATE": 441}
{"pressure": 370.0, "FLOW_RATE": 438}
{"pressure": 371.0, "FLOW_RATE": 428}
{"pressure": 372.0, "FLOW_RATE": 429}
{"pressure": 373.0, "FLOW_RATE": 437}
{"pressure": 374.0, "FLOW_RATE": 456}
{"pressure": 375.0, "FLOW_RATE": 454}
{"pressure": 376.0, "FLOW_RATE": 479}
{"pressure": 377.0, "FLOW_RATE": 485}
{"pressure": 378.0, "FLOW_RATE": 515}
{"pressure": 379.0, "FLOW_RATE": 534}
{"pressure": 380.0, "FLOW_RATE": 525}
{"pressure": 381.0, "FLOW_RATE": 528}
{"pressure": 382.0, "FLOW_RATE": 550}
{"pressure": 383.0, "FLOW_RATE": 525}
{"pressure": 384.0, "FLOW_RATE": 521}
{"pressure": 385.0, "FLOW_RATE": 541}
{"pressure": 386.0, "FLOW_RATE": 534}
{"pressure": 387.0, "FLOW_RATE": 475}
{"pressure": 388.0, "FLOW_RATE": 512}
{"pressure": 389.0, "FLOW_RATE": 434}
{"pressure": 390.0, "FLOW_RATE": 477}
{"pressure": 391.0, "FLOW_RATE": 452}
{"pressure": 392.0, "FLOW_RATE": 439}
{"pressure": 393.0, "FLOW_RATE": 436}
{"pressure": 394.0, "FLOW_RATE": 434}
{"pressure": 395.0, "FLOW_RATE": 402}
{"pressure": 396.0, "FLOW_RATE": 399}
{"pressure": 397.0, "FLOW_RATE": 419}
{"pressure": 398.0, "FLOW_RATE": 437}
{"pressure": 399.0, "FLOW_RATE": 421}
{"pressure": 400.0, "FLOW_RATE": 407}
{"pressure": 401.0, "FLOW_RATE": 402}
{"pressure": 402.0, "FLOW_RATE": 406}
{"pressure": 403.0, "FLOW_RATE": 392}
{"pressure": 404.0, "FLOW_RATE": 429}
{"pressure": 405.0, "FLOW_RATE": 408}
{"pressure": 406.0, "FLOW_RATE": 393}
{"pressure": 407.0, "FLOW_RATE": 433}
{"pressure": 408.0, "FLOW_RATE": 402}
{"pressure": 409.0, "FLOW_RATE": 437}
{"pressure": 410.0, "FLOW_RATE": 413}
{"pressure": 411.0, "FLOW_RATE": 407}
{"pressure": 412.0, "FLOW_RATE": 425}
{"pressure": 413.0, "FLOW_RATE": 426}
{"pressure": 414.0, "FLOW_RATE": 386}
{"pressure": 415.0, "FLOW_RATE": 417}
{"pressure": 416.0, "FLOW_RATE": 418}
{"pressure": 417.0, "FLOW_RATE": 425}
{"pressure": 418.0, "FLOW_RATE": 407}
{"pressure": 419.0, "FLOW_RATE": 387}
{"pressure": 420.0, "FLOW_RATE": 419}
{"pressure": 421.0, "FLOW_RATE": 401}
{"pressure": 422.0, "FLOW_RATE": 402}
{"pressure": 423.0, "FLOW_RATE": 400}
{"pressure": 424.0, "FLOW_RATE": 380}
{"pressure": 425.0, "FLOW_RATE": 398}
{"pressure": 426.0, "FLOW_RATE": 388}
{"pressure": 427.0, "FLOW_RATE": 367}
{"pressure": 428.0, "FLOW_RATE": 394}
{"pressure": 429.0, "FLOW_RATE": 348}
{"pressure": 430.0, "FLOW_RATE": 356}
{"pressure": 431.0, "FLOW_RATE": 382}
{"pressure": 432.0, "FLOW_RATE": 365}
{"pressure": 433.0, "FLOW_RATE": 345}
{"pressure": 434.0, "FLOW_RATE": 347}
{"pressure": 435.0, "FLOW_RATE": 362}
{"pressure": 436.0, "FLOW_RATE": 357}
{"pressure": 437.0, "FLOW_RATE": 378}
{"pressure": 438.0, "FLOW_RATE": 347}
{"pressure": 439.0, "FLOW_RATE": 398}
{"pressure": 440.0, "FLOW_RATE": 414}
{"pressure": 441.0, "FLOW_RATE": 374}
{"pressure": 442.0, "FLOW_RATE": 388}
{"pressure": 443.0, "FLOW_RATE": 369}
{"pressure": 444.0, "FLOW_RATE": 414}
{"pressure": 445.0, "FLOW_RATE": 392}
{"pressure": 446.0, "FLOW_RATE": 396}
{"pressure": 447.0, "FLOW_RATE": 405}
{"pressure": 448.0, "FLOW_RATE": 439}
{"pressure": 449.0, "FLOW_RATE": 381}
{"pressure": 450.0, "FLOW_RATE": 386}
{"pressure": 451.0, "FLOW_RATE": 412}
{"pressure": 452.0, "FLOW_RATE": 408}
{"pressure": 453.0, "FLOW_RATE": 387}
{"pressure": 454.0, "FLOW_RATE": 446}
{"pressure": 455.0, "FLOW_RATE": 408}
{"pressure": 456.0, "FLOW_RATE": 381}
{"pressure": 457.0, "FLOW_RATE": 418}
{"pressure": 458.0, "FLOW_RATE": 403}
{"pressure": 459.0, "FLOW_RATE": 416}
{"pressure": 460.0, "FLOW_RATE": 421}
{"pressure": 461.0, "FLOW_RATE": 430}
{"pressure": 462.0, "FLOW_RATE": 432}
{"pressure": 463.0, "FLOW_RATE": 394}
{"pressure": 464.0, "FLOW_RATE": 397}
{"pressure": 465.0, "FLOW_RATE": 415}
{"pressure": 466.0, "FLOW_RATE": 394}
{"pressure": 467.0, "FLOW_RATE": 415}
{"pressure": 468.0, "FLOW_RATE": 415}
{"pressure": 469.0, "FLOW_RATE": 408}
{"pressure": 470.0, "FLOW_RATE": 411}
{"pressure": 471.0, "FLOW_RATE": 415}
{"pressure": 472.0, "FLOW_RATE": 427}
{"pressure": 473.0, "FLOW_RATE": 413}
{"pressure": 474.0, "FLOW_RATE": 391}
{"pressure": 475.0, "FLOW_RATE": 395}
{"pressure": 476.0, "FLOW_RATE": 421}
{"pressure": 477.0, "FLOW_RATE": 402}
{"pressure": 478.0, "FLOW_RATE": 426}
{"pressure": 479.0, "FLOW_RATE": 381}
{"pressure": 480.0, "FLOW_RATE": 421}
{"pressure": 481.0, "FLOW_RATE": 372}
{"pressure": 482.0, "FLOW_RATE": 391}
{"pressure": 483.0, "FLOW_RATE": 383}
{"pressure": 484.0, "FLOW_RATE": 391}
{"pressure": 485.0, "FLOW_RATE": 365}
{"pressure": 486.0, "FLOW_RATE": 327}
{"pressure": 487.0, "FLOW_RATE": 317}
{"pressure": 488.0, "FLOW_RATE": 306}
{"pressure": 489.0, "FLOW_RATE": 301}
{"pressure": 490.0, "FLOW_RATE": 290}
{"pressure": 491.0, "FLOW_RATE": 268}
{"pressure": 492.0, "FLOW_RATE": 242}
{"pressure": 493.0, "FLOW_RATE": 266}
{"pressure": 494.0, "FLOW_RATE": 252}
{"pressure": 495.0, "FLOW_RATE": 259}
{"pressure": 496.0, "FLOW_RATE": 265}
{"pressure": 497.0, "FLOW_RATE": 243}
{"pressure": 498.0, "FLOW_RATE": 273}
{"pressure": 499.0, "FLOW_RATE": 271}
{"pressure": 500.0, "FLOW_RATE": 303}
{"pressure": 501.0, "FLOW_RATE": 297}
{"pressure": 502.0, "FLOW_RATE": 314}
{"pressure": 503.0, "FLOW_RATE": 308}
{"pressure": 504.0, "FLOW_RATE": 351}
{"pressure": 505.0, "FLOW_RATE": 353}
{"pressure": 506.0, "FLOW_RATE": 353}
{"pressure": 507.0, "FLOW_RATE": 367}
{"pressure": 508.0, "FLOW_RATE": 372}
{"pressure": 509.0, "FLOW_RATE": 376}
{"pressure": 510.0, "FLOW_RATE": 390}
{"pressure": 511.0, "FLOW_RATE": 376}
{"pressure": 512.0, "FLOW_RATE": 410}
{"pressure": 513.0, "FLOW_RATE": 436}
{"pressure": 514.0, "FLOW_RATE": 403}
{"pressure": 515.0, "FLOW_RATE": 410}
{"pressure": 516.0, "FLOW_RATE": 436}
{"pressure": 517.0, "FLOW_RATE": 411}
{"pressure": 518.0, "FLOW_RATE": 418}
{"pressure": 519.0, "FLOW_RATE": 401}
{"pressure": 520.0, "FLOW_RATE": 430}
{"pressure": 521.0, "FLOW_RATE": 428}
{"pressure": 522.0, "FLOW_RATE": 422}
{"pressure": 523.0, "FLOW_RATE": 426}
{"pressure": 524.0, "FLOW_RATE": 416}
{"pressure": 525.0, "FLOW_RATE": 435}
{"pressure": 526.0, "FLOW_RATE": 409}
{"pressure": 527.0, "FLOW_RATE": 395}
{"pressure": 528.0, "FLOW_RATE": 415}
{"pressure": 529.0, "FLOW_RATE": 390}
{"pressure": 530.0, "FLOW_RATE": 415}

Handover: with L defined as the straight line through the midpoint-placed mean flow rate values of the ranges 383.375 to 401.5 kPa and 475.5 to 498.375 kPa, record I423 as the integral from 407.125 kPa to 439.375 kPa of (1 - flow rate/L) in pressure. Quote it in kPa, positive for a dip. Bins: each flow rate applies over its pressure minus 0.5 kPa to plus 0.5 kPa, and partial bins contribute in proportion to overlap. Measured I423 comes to 1.7 kPa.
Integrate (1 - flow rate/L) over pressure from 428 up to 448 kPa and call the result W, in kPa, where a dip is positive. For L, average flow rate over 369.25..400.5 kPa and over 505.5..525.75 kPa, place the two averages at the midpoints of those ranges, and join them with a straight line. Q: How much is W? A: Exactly 2.94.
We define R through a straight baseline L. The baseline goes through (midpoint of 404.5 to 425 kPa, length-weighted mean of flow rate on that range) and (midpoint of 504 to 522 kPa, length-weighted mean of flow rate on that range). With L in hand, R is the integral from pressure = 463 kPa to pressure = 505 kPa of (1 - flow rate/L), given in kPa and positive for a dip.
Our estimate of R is 5.4 kPa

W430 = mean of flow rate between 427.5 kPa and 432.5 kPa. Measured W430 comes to 369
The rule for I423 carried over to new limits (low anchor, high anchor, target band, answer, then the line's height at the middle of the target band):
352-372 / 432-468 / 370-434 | -4.0 kPa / 406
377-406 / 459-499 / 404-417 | 0.7 kPa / 440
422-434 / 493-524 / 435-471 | -3.1 kPa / 370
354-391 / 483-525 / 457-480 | -2.0 kPa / 378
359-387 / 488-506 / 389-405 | 0.2 kPa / 429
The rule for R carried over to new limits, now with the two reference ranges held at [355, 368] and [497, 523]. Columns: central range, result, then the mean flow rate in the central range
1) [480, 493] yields 1.6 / 330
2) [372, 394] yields -4.7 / 488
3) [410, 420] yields -0.4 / 411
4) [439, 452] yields -0.4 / 398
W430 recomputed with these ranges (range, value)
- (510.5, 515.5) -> 407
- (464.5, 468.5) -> 410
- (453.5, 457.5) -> 413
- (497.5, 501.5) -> 286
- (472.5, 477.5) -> 404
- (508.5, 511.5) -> 381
